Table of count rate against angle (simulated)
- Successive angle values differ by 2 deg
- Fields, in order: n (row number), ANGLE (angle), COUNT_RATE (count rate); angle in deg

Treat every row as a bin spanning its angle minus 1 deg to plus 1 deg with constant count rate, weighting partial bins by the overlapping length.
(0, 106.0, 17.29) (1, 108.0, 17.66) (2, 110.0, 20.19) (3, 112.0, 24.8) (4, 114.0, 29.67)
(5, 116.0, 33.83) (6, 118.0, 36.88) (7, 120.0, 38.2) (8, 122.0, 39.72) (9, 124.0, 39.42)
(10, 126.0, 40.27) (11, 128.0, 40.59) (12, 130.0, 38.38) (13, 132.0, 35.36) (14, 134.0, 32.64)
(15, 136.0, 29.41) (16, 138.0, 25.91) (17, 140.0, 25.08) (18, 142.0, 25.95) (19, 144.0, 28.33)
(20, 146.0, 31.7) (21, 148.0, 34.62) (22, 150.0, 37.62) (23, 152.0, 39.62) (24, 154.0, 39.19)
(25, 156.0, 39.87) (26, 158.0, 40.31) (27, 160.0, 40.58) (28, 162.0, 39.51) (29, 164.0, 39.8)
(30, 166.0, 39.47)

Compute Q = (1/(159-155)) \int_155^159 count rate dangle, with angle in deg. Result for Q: 40.1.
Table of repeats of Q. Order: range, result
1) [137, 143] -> 25.6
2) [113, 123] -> 35.7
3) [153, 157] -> 39.5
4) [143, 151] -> 33.1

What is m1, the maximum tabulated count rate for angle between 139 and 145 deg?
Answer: 28.33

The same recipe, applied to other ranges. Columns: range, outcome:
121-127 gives 40.27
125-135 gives 40.59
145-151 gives 37.62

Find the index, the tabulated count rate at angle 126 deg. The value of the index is 40.27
